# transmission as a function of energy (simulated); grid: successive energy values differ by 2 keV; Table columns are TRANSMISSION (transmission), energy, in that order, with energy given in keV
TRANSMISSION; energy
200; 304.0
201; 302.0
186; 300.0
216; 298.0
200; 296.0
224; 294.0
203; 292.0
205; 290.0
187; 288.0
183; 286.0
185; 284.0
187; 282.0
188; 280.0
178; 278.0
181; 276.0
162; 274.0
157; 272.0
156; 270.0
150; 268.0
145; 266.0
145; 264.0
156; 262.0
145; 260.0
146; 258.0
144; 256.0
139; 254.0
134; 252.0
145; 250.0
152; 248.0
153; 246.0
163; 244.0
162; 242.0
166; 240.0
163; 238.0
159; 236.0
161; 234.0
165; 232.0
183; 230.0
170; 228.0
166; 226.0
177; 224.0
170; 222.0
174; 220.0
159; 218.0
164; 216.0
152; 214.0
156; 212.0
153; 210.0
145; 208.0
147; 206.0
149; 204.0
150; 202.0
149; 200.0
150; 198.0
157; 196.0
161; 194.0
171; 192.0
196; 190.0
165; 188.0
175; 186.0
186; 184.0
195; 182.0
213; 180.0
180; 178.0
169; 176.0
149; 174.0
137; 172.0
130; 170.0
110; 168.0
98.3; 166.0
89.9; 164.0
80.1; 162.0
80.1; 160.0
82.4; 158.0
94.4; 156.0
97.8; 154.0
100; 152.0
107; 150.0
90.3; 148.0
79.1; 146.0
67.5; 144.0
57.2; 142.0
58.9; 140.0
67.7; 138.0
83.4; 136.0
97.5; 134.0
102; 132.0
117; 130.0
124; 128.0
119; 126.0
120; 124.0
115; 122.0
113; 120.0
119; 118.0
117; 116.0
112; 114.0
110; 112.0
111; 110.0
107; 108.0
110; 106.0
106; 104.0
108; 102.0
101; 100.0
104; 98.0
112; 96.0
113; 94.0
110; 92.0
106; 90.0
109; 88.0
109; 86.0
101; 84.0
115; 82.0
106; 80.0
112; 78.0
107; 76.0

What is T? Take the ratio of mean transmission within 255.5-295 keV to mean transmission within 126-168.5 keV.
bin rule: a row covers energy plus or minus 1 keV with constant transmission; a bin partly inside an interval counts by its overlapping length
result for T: 1.90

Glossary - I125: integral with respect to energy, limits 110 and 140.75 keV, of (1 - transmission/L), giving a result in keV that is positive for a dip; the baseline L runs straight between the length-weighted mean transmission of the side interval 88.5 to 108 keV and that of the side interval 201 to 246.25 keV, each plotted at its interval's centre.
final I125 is 3.4 keV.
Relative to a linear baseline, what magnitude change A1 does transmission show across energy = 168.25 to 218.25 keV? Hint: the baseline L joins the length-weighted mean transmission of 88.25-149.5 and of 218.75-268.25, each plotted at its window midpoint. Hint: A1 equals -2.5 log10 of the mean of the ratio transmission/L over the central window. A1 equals -0.20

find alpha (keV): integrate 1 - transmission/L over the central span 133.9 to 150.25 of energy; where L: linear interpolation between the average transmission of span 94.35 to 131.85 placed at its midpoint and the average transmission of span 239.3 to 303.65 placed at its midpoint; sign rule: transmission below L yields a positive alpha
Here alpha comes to 6.19 keV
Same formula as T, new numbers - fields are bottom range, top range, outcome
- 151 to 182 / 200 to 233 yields 1.31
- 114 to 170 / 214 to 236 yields 1.73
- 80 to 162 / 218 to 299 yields 1.67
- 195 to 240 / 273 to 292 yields 1.16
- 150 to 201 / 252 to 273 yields 1.05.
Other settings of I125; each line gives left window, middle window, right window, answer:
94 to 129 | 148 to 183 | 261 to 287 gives 2.1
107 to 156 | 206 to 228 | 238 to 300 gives -2.9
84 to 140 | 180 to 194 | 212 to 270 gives -4.7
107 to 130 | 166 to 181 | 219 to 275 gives -2.0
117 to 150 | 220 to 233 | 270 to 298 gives -1.7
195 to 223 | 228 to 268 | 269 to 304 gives 4.0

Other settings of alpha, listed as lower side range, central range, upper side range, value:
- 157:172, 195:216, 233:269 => -4.73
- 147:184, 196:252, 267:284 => -3.83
